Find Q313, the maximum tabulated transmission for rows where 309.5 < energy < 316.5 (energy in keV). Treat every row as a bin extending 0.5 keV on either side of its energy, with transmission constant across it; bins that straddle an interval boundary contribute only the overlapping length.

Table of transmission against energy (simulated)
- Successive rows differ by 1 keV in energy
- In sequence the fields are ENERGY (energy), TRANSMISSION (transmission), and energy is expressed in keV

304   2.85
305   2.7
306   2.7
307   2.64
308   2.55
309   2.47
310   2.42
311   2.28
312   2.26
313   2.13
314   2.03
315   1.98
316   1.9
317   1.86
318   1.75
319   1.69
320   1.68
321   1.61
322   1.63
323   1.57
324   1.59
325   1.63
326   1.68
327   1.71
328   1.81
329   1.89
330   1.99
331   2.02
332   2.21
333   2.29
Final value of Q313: 2.42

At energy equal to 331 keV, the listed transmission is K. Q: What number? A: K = 2.02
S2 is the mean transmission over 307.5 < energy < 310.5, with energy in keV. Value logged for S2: 2.48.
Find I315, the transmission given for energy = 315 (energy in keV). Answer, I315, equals 1.98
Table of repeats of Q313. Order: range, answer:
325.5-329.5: 1.89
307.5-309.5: 2.55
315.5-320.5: 1.9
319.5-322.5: 1.68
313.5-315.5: 2.03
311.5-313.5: 2.26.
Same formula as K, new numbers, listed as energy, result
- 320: 1.68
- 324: 1.59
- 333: 2.29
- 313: 2.13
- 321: 1.61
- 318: 1.75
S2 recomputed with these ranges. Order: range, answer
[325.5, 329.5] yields 1.77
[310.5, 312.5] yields 2.27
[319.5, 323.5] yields 1.62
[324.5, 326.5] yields 1.65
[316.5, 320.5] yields 1.74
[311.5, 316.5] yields 2.06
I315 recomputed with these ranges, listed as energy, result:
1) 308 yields 2.55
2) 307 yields 2.64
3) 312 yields 2.26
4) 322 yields 1.63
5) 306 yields 2.7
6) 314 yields 2.03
